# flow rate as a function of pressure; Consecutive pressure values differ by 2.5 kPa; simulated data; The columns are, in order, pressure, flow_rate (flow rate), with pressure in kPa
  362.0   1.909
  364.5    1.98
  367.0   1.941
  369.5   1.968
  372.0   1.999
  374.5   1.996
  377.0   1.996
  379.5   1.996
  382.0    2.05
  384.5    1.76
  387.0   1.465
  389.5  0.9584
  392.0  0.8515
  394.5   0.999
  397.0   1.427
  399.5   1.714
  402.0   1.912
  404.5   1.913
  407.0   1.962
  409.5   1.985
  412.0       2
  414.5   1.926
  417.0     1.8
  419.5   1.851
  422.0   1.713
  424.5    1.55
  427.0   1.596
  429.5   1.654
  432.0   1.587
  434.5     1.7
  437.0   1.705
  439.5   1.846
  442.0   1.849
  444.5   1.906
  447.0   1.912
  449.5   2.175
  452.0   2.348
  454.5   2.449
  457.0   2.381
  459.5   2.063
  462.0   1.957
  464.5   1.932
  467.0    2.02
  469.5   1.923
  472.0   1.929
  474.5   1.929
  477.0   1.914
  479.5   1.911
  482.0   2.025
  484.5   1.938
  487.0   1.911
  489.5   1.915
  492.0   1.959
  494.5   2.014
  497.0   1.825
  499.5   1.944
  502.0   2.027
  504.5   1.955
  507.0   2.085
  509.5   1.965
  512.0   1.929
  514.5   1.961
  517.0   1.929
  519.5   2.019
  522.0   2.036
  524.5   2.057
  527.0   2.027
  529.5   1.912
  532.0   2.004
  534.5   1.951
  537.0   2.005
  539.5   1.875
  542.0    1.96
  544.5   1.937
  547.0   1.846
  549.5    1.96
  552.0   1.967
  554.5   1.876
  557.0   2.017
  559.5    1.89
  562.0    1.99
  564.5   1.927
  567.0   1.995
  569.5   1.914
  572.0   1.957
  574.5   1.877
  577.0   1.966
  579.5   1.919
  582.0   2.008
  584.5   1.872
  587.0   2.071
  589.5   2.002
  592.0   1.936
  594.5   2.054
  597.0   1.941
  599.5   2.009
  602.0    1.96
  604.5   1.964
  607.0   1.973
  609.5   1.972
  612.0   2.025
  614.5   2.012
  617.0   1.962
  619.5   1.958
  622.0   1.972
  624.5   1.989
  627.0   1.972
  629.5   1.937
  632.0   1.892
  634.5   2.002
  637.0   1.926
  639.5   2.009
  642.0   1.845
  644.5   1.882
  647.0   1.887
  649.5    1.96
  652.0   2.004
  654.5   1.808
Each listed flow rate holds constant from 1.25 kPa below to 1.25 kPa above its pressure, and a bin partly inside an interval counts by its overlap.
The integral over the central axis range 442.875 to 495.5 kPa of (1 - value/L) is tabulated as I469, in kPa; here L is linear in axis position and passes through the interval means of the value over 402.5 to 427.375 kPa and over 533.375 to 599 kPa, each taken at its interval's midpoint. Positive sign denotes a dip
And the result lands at -4.0 kPa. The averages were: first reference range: 1.84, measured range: 2.02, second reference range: 1.95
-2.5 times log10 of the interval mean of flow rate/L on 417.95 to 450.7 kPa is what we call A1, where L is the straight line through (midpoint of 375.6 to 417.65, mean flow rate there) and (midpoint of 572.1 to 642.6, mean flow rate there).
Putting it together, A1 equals -0.02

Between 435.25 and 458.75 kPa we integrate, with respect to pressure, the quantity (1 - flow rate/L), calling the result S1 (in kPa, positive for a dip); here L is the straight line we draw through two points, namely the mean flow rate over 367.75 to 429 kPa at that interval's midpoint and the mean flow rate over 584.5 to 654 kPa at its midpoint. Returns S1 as -3.7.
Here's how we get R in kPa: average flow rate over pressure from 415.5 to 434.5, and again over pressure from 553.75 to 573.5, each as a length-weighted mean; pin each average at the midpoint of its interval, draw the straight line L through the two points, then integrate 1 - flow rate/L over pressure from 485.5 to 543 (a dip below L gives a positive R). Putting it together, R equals -3.6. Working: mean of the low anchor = 1.68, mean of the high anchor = 1.95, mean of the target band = 1.97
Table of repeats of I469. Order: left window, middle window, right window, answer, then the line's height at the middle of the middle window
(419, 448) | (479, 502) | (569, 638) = -1.7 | 1.81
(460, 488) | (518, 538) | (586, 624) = -0.4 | 1.96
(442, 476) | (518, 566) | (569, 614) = 1.0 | 2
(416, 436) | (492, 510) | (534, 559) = -1.3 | 1.84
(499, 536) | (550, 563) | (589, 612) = 0.2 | 1.98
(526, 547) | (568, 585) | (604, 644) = 0.2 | 1.96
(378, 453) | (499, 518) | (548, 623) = -1.2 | 1.86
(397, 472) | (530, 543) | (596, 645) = -0.2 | 1.93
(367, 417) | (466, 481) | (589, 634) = -0.9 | 1.83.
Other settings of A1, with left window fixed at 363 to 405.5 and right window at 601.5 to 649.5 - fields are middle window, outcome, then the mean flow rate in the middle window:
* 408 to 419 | -0.11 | 1.92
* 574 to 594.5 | -0.03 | 1.97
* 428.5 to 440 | 0.04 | 1.69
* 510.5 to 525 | -0.08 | 1.98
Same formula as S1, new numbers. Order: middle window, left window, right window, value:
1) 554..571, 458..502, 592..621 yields 0.2 kPa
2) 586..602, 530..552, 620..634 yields -0.4 kPa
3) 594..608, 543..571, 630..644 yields -0.3 kPa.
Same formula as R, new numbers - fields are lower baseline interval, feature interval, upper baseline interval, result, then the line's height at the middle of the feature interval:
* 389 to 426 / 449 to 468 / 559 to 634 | -4.7 kPa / 1.74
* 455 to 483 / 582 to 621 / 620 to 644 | -0.4 kPa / 1.96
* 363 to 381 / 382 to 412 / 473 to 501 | 5.9 kPa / 1.97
